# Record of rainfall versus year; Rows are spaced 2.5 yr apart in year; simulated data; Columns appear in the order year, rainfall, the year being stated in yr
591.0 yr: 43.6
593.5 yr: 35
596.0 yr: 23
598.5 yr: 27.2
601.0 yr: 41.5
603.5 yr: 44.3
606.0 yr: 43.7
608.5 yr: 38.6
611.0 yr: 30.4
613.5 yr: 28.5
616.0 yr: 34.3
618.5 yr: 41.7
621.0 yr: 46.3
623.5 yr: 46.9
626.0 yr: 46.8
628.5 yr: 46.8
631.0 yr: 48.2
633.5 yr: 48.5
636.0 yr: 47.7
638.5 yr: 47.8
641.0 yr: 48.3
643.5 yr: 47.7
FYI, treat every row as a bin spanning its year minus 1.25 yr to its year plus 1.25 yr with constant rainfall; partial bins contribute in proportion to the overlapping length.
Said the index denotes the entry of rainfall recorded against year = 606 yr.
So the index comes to 43.7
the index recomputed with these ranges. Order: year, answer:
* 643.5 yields 47.7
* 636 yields 47.7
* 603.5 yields 44.3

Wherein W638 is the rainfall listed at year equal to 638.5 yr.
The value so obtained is 47.8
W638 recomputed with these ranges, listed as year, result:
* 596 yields 23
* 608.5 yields 38.6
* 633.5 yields 48.5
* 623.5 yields 46.9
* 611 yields 30.4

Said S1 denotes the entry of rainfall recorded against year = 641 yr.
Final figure 48.3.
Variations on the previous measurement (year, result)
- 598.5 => 27.2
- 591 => 43.6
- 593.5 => 35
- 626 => 46.8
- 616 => 34.3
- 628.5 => 46.8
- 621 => 46.3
